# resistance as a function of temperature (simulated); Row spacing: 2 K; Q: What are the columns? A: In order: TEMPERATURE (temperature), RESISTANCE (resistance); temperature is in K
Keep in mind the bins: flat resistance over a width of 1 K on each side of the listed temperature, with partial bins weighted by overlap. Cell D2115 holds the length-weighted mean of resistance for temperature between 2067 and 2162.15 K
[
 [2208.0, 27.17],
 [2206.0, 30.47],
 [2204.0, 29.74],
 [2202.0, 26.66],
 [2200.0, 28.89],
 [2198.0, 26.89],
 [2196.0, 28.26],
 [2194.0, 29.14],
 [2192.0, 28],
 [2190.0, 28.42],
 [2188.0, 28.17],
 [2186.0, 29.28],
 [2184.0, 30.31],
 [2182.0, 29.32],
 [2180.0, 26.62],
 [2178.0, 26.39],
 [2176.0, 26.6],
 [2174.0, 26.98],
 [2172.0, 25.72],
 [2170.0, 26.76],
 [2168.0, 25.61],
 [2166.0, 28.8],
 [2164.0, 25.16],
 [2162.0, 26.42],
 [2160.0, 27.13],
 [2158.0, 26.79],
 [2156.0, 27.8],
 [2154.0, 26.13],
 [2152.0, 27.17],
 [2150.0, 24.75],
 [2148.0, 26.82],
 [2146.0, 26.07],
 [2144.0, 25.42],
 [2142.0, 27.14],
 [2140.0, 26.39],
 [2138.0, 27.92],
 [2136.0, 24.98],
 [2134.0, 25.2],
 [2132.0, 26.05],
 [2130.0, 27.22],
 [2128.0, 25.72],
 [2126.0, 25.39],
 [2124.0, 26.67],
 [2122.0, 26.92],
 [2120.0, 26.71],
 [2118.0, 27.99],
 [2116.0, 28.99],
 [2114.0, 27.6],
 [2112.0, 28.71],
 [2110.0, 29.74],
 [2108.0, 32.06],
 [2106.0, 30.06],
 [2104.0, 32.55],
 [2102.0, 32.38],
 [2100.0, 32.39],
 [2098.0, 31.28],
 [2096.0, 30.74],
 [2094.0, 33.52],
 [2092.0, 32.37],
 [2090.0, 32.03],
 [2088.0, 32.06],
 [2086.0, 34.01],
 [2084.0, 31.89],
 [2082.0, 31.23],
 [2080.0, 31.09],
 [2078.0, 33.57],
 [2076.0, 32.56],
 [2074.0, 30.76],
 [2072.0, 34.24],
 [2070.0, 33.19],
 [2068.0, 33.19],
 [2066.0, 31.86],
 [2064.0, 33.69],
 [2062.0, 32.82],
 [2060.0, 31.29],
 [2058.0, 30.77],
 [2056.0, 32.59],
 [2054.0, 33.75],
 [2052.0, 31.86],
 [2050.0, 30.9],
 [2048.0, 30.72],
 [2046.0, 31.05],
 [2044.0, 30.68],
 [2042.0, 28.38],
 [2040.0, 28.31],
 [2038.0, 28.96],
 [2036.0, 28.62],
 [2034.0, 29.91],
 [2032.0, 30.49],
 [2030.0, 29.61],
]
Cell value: 29.2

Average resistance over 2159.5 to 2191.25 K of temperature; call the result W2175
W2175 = 27.4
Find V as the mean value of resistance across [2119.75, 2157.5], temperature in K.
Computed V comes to 26.3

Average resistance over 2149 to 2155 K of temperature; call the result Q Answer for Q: 26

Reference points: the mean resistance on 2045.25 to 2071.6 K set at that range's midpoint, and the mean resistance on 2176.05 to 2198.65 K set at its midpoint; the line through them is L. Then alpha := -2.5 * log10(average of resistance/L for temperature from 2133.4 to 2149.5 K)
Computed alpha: 0.13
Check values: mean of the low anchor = 32.2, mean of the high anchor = 28.2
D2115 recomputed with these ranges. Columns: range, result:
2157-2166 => 26.6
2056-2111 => 32.1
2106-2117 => 29.5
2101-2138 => 28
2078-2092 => 32.2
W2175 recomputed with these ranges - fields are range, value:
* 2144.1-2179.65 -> 26.5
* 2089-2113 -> 31.5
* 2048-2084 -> 32.3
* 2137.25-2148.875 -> 26.6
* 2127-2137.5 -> 25.9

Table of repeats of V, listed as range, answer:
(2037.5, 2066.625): 31.2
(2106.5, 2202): 27.3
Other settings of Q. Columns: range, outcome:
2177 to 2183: 27.4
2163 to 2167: 27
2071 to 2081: 32.4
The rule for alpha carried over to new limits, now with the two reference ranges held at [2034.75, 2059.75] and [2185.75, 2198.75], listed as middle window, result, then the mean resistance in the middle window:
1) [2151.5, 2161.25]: 0.07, 27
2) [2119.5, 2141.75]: 0.12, 26.3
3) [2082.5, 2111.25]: -0.07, 31.9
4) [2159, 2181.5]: 0.08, 26.6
